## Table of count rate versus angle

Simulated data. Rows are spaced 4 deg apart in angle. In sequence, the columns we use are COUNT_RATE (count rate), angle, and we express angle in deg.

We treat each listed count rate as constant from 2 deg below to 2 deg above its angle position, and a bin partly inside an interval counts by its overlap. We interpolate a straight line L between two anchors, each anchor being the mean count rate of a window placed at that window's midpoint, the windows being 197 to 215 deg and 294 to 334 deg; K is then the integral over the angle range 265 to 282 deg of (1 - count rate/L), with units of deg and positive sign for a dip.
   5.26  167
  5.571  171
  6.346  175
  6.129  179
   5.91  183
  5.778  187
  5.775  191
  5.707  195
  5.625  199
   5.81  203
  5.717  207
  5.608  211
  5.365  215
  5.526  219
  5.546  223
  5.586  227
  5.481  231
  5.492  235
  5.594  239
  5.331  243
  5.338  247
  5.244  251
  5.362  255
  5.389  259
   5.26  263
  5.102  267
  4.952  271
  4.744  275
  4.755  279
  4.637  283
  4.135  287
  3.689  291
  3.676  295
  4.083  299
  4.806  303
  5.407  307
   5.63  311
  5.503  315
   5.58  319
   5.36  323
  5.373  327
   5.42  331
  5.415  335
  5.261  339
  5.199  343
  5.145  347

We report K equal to 1.4 deg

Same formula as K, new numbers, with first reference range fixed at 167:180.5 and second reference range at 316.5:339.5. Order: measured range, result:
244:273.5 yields 2.1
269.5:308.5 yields 7.5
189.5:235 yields 1.4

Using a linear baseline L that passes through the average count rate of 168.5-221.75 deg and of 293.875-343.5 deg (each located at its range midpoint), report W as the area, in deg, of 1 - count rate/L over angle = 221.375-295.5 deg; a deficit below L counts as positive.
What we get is 5.6 deg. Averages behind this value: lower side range 5.75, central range 5.04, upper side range 5.16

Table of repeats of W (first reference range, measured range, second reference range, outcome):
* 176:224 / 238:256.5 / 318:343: 0.8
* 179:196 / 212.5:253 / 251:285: -0.5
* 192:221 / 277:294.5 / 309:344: 4.0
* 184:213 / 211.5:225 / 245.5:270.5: 0.2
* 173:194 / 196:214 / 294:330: 0.5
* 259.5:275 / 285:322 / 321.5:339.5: 3.6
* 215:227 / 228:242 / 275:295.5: -0.7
